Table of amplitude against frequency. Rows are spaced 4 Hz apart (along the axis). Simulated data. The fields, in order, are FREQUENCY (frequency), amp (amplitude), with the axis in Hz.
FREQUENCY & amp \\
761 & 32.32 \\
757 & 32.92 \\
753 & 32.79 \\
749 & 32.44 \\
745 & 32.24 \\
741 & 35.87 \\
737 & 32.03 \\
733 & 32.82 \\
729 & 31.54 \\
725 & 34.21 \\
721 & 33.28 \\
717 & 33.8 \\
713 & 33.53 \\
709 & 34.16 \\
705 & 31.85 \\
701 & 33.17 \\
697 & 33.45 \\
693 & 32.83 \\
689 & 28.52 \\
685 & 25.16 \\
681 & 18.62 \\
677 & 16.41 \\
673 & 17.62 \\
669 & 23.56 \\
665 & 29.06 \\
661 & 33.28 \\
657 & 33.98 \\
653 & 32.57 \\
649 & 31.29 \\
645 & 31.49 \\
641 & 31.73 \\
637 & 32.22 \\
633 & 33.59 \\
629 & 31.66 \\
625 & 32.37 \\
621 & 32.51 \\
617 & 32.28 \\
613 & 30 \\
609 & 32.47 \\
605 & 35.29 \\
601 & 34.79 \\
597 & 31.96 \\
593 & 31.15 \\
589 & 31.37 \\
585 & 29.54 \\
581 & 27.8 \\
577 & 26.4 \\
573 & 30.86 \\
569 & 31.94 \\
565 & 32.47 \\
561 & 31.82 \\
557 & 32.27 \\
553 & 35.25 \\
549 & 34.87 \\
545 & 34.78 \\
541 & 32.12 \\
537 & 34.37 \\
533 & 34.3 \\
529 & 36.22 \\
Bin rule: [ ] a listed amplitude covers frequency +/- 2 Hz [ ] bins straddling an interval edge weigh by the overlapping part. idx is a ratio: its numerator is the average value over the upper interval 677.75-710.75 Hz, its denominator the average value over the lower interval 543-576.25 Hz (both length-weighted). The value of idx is 0.9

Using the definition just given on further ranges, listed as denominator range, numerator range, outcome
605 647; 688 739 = 1.02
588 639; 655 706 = 0.84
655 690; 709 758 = 1.32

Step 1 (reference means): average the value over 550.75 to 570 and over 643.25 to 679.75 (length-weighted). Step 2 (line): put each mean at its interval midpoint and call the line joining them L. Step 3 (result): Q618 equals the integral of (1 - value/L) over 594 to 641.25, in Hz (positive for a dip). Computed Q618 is -4.4 Hz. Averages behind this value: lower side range 32.8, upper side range 27.5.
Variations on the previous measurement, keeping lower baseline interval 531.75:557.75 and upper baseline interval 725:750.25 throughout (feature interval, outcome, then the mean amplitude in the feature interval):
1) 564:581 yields 1.97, 30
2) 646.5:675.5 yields 4.17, 28.6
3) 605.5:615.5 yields 0.53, 31.9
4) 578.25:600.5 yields 2.16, 30.5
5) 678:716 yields 3.77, 29.9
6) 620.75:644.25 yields 0.89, 32.3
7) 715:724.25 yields -0.16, 33.6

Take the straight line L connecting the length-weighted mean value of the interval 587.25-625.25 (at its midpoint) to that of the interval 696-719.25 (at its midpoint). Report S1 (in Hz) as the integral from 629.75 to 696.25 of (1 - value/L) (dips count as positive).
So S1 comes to 9.1 Hz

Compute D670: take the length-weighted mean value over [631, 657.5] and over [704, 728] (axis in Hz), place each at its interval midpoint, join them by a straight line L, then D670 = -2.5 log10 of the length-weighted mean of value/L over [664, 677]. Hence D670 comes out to 0.44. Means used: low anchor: 32.3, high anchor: 33.5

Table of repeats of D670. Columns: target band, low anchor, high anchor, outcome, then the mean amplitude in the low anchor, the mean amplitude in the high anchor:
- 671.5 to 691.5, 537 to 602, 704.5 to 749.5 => 0.45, 31.9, 33.2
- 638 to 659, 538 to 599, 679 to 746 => -0.02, 31.7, 31.6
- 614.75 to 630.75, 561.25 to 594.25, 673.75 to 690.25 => -0.21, 30.3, 21.5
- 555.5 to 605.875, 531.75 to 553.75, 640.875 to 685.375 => 0.02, 34.2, 26.9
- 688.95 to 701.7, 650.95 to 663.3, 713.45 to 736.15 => 0.02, 33.2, 33.1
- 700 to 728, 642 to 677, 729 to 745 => -0.05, 28.5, 33.2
